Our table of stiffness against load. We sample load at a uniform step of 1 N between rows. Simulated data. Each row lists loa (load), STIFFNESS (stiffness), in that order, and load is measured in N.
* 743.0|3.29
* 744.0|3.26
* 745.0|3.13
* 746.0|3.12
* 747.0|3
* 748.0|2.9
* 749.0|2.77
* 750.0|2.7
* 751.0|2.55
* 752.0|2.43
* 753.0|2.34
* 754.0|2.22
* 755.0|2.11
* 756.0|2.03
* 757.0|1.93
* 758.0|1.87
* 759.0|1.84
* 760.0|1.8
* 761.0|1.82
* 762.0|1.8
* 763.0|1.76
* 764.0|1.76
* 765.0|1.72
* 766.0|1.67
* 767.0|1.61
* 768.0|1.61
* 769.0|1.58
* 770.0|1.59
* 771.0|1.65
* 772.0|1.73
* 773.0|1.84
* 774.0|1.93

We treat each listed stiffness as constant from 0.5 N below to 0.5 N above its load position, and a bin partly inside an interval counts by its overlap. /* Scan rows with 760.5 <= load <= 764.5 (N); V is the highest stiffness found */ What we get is 1.82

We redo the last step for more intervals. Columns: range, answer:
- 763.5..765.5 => 1.76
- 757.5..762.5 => 1.87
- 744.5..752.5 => 3.13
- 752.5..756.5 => 2.34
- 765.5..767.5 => 1.67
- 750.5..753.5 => 2.55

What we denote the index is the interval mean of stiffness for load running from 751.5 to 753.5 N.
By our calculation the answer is 2.38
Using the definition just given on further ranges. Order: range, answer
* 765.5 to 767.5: 1.64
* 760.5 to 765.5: 1.77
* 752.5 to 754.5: 2.28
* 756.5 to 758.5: 1.9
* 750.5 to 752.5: 2.49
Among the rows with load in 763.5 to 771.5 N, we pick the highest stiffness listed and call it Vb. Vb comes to 1.76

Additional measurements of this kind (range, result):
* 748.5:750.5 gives 2.77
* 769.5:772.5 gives 1.73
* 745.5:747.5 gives 3.12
